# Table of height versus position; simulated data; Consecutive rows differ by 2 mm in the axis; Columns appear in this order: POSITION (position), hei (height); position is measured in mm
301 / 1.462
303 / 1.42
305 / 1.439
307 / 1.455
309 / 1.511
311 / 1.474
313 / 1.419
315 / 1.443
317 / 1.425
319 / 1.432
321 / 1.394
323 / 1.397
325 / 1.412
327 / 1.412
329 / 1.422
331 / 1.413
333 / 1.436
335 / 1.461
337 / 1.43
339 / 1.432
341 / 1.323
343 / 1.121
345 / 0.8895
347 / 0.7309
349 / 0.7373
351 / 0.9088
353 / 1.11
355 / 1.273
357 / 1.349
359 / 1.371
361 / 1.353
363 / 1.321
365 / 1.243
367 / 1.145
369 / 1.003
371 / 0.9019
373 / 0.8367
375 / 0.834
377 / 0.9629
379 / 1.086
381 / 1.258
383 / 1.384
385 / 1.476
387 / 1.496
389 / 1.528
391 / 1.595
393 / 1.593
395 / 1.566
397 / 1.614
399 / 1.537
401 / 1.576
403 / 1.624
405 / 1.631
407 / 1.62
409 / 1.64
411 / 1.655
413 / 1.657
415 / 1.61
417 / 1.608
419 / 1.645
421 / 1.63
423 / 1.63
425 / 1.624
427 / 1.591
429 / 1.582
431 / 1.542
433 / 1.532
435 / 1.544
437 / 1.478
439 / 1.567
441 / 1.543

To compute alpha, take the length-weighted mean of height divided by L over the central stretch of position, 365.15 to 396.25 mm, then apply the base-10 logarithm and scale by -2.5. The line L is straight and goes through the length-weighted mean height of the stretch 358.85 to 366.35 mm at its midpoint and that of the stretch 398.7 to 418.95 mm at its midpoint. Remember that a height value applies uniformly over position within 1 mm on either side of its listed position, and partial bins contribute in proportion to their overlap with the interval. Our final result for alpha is 0.16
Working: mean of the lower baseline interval 1.31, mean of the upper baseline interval 1.62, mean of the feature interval 1.25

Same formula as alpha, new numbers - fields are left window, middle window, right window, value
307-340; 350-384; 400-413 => 0.32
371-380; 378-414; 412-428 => -0.23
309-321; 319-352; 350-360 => 0.06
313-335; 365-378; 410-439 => 0.47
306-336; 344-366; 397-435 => 0.32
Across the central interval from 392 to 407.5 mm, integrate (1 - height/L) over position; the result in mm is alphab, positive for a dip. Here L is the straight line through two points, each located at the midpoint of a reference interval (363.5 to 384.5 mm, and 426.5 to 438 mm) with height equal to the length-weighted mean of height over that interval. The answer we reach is -3.7 mm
